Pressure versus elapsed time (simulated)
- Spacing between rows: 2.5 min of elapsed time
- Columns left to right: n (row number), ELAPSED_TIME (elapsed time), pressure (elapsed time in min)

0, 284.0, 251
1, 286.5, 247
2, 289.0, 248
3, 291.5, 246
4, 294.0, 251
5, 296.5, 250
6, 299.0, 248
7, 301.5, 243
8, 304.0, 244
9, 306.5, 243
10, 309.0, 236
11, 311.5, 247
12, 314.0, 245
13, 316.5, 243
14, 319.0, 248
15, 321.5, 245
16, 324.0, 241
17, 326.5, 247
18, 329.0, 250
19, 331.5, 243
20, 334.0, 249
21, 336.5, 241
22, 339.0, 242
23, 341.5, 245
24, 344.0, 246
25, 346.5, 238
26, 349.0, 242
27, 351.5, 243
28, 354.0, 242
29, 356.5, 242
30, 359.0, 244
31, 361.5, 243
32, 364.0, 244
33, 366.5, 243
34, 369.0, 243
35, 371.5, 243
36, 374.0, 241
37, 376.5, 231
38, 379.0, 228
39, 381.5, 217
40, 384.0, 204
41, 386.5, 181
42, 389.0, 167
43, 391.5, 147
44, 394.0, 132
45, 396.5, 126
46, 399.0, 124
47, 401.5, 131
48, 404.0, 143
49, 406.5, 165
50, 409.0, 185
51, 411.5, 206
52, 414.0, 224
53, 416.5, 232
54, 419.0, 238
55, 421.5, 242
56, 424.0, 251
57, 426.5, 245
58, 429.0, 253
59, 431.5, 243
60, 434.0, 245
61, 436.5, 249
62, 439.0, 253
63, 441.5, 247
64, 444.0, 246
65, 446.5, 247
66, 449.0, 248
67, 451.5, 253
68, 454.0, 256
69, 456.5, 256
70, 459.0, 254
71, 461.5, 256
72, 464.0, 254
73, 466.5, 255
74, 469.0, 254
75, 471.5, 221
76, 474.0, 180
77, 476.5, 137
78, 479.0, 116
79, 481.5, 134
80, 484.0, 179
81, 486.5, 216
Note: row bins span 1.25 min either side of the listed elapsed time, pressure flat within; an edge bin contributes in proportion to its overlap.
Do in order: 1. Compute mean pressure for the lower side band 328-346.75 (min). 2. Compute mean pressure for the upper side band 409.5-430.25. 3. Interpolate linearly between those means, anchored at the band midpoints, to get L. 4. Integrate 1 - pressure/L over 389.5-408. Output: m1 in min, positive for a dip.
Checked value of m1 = 7.6 min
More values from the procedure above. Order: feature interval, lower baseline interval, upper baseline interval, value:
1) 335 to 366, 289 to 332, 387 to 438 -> -2.2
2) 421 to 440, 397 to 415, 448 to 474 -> -4.3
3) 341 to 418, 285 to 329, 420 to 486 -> 9.8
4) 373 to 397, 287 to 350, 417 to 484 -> 5.0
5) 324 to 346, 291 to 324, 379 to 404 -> -2.8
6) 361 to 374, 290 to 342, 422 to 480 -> -0.1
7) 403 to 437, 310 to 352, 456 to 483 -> -0.2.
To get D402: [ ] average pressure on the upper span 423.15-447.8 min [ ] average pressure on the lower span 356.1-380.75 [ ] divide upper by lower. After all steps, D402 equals 1.0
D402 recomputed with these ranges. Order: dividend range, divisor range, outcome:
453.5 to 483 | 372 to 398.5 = 1.14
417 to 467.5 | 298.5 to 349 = 1.02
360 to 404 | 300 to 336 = 0.80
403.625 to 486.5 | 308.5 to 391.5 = 0.95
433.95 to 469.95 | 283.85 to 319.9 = 1.02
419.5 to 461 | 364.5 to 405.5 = 1.32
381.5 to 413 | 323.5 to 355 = 0.66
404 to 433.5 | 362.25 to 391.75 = 1.02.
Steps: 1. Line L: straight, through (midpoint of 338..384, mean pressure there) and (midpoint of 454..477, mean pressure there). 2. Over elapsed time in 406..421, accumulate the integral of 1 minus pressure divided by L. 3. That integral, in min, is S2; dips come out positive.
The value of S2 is 1.5 min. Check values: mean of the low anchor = 239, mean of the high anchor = 234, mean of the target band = 212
